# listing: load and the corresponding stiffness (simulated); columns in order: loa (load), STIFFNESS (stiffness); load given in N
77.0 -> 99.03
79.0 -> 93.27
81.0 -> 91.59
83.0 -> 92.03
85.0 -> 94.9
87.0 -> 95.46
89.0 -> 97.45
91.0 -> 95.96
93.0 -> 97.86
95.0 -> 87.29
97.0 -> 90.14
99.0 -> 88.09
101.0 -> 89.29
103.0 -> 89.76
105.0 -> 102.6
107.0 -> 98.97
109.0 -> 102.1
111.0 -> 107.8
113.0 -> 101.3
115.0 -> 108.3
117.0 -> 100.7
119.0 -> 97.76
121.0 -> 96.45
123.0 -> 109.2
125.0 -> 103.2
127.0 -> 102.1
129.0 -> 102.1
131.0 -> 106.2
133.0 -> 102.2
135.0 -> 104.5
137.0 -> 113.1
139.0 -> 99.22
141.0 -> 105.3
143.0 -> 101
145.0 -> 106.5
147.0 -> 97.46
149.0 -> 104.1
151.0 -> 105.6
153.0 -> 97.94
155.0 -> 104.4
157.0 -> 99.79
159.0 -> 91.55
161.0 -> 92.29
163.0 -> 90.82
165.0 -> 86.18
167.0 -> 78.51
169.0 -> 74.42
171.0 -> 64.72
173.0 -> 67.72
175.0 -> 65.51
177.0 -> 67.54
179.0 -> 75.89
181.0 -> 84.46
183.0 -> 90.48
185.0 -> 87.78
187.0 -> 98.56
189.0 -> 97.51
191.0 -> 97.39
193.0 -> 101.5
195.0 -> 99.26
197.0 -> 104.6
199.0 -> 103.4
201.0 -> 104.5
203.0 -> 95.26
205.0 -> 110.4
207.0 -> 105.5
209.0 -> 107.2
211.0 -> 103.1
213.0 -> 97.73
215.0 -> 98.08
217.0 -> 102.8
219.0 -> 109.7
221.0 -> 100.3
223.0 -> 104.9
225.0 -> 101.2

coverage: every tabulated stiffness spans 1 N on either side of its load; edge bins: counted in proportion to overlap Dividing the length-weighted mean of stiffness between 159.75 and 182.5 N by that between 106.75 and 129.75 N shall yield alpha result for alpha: 0.8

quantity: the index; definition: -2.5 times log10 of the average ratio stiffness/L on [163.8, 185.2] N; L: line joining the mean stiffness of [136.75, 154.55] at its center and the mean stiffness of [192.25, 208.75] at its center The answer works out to 0.33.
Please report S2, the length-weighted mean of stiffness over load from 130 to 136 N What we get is 104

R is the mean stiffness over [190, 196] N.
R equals 99.4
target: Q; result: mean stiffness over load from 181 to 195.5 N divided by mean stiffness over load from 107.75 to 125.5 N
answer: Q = 0.9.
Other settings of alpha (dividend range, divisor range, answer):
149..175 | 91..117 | 0.90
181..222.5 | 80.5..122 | 1.04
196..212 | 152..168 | 1.12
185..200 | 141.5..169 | 1.04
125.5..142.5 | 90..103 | 1.14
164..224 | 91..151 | 0.92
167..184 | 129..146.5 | 0.71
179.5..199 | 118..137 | 0.93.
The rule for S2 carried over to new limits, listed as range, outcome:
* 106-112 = 103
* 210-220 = 102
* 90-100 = 91.9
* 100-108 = 95.2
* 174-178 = 66.5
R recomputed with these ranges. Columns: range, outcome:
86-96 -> 94.8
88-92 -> 96.7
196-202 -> 104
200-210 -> 105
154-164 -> 95.8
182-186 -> 89.1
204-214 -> 105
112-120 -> 102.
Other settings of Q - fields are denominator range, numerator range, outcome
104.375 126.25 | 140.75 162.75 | 0.98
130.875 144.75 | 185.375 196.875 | 0.94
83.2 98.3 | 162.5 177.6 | 0.79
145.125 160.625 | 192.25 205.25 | 1.02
